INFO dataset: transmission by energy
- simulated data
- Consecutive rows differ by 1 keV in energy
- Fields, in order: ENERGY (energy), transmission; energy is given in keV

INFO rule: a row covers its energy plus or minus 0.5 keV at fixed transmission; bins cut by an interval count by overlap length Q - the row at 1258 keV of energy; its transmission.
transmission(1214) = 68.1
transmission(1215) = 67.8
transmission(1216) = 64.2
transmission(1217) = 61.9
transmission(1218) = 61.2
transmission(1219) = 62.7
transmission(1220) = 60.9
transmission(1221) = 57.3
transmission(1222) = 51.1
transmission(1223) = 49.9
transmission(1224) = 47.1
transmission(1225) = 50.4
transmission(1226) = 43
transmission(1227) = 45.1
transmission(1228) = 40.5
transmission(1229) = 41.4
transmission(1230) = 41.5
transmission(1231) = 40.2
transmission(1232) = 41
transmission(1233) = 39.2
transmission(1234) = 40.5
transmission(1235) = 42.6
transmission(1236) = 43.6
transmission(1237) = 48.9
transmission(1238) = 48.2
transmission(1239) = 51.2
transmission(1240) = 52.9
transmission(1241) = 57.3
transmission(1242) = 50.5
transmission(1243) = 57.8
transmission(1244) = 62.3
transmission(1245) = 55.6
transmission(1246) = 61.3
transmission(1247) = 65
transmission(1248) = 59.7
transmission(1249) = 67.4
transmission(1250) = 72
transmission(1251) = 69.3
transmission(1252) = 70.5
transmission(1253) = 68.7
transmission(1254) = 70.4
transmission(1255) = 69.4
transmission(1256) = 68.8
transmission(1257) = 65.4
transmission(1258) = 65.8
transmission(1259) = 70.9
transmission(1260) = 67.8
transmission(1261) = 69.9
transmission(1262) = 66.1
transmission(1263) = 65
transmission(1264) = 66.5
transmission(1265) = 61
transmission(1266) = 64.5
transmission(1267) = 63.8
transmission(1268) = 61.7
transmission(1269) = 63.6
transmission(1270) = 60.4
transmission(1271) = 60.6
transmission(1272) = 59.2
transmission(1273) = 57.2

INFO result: 65.8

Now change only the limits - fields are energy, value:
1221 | 57.3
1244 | 62.3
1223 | 49.9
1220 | 60.9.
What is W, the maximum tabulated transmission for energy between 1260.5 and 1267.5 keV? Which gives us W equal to 69.9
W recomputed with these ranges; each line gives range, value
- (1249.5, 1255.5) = 72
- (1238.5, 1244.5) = 62.3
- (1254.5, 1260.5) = 70.9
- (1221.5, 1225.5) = 51.1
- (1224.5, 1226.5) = 50.4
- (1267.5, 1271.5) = 63.6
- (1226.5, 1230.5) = 45.1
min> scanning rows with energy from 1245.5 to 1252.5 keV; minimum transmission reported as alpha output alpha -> 59.7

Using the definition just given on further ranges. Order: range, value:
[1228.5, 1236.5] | 39.2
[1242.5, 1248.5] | 55.6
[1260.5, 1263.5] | 65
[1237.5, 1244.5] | 48.2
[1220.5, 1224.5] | 47.1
